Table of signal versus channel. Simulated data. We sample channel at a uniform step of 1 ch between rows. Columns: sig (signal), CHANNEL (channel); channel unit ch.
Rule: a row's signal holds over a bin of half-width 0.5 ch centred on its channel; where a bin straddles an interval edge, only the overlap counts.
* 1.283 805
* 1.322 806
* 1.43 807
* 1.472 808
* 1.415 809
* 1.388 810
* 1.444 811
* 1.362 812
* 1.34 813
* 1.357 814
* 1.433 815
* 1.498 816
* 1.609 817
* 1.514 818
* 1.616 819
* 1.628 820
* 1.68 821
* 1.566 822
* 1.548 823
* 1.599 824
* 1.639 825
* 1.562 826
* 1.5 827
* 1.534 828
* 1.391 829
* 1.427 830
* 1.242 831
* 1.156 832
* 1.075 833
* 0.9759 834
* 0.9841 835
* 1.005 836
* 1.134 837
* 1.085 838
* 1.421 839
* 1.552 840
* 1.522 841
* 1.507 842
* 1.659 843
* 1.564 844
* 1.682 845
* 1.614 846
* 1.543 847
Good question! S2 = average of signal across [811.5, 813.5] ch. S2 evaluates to 1.35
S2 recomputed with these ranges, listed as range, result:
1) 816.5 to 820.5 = 1.59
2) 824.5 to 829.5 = 1.53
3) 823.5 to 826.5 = 1.6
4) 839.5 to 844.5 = 1.56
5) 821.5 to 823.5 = 1.56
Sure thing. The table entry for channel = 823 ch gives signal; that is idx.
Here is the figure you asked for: 1.548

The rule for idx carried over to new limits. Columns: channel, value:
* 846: 1.614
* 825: 1.639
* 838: 1.085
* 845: 1.682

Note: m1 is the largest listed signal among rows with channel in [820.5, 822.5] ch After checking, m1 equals 1.68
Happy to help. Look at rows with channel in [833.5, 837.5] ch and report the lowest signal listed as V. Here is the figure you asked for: 0.9759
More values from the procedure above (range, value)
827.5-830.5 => 1.391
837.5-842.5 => 1.085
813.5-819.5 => 1.357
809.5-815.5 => 1.34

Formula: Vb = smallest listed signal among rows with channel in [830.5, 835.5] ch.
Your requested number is 0.9759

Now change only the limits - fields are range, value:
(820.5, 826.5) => 1.548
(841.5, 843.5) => 1.507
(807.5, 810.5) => 1.388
